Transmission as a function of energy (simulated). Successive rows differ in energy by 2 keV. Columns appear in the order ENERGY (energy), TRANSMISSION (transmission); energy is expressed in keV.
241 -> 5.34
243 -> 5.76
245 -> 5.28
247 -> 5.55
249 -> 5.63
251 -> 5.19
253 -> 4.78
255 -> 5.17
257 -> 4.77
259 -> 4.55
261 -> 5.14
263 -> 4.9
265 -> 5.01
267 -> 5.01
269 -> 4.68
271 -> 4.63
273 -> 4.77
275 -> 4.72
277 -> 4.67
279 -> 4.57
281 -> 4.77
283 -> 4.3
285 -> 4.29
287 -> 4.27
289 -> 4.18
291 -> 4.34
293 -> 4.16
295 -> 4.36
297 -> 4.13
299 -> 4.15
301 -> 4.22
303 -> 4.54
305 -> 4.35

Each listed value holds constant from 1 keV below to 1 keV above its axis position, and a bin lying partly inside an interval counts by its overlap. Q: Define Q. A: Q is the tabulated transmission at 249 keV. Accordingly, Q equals 5.63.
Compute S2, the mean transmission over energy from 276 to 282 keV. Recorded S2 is 4.67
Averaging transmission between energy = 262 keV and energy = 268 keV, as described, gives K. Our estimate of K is 4.97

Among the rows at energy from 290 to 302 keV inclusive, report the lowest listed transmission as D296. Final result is 4.13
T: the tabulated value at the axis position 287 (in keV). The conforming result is 4.27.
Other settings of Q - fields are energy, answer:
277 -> 4.67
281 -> 4.77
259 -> 4.55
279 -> 4.57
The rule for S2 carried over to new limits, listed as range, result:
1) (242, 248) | 5.53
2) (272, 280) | 4.68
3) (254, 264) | 4.91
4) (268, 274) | 4.69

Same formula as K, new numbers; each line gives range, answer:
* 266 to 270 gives 4.84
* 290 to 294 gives 4.25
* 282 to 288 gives 4.29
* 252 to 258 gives 4.91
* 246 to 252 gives 5.46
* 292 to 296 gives 4.26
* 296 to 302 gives 4.17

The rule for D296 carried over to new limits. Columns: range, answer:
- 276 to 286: 4.29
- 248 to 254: 4.78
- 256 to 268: 4.55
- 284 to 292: 4.18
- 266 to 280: 4.57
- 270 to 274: 4.63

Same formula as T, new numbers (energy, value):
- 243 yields 5.76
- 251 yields 5.19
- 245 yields 5.28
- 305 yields 4.35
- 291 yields 4.34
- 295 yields 4.36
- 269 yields 4.68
